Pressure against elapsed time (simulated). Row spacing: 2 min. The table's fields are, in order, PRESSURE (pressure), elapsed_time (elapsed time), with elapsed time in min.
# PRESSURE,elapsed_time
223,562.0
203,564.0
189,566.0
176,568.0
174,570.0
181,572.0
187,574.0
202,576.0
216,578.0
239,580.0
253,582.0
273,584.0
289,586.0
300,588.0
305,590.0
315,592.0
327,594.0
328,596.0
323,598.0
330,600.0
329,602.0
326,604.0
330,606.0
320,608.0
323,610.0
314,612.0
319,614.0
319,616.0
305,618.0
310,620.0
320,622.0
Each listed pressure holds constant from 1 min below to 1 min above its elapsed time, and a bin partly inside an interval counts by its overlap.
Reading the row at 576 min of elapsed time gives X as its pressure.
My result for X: 202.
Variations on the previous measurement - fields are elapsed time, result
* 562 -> 223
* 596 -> 328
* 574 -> 187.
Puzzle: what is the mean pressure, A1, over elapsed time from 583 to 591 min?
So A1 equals 292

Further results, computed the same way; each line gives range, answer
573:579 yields 202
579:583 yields 246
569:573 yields 178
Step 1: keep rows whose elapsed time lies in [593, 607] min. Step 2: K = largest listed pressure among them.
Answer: 330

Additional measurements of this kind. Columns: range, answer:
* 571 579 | 216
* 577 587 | 289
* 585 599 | 328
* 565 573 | 189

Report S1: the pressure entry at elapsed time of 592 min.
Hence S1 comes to 315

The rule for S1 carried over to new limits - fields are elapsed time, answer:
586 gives 289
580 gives 239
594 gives 327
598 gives 323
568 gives 176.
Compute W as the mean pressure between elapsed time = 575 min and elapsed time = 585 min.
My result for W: 237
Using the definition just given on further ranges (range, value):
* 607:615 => 319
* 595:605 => 327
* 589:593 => 310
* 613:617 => 319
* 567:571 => 175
